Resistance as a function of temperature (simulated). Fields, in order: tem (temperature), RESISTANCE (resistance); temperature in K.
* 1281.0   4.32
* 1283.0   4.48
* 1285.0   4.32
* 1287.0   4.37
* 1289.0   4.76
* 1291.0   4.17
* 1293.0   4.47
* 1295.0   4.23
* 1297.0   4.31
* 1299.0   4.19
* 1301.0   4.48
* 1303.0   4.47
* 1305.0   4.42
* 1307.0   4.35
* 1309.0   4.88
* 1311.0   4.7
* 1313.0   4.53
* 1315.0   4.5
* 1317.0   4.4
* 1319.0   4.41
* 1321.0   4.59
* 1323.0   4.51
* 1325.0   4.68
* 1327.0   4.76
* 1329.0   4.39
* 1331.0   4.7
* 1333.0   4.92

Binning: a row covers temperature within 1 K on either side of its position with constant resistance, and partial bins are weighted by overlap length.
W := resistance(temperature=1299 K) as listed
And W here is 4.19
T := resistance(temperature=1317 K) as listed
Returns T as 4.4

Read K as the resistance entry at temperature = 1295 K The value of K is 4.23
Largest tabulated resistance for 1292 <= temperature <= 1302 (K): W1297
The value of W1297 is 4.48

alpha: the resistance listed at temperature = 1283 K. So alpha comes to 4.48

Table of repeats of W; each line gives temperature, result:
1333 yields 4.92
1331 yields 4.7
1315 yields 4.5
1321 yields 4.59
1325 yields 4.68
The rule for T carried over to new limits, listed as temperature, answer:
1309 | 4.88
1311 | 4.7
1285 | 4.32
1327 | 4.76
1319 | 4.41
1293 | 4.47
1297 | 4.31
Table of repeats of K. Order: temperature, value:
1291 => 4.17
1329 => 4.39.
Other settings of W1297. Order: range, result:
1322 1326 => 4.68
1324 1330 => 4.76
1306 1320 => 4.88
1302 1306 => 4.47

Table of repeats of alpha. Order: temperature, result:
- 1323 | 4.51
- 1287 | 4.37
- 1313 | 4.53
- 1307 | 4.35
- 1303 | 4.47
